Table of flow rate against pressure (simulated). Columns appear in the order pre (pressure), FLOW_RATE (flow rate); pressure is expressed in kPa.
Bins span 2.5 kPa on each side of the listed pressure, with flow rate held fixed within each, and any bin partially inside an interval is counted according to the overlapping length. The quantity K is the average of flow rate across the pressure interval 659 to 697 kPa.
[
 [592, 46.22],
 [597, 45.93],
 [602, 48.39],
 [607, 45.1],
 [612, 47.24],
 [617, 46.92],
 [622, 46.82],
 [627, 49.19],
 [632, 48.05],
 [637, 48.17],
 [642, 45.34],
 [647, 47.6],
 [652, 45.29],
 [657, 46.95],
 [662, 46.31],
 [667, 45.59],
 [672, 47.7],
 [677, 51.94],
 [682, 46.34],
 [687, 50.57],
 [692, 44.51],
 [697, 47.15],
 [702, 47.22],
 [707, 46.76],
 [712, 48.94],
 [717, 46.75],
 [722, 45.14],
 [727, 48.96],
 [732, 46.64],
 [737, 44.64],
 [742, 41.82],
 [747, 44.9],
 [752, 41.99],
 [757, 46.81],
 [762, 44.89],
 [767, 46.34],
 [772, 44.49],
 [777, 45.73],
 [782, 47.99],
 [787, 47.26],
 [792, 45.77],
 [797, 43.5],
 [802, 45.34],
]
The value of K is 47.5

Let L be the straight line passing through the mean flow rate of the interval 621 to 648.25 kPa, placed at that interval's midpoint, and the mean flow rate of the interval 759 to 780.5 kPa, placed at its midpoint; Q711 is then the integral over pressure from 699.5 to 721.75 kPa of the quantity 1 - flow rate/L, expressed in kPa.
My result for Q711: -0.4 kPa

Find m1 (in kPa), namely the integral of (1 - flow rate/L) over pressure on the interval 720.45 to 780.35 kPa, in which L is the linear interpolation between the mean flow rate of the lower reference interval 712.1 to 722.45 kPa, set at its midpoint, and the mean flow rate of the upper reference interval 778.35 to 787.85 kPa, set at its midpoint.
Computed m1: 2.41 kPa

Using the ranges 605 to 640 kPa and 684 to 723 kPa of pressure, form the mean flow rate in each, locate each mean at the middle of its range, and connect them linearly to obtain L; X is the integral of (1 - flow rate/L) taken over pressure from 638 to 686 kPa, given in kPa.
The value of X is 0.13 kPa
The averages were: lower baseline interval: 47.4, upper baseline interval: 47.2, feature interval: 47.2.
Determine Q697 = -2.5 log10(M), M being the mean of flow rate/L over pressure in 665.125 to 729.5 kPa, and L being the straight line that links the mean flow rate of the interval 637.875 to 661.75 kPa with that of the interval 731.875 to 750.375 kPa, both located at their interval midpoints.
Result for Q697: -0.05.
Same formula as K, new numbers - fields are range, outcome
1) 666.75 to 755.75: 46.6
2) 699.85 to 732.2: 47.2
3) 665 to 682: 48.2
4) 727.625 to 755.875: 44.5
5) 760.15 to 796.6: 45.9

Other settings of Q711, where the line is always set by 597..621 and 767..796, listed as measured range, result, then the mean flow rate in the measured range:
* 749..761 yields 0.5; 44.5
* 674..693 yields -0.9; 48.6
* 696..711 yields -0.3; 47.2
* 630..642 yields -0.2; 47.5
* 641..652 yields 0.1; 46.4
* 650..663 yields 0.1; 46.2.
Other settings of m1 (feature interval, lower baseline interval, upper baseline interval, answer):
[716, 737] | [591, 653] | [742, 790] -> -0.4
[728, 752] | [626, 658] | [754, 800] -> 0.9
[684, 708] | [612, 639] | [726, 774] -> -0.5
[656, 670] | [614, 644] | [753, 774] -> 0.2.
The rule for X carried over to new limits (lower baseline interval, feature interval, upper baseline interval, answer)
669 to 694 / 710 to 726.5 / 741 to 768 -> -0.3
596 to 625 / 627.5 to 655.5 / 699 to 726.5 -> -0.1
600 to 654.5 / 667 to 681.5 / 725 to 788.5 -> -0.7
